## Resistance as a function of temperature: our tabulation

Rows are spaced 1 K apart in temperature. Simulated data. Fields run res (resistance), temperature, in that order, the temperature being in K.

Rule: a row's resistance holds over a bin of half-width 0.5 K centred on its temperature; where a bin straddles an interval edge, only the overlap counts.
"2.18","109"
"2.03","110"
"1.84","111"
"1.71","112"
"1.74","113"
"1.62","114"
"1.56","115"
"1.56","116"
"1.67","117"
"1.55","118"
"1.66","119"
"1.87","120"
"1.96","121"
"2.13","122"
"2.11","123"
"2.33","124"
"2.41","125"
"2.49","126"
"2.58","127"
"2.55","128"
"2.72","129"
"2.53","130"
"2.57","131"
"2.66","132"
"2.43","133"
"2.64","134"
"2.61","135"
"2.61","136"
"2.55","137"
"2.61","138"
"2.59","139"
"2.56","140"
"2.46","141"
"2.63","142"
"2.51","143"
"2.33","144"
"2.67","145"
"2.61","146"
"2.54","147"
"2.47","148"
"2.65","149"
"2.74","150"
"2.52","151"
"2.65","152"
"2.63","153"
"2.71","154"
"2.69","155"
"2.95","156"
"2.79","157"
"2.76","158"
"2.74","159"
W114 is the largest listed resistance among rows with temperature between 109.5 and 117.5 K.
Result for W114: 2.03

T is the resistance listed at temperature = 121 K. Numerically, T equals 1.96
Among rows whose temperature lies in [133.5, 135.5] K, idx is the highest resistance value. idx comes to 2.64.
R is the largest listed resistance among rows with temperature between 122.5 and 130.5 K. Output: 2.72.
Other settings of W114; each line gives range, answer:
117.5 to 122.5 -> 2.13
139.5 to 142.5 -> 2.63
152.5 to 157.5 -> 2.95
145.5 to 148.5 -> 2.61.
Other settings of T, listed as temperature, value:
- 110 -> 2.03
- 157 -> 2.79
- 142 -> 2.63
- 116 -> 1.56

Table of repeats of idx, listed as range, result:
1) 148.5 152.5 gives 2.74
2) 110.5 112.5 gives 1.84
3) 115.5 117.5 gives 1.67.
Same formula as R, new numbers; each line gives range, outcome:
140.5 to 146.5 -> 2.67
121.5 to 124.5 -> 2.33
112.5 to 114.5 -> 1.74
